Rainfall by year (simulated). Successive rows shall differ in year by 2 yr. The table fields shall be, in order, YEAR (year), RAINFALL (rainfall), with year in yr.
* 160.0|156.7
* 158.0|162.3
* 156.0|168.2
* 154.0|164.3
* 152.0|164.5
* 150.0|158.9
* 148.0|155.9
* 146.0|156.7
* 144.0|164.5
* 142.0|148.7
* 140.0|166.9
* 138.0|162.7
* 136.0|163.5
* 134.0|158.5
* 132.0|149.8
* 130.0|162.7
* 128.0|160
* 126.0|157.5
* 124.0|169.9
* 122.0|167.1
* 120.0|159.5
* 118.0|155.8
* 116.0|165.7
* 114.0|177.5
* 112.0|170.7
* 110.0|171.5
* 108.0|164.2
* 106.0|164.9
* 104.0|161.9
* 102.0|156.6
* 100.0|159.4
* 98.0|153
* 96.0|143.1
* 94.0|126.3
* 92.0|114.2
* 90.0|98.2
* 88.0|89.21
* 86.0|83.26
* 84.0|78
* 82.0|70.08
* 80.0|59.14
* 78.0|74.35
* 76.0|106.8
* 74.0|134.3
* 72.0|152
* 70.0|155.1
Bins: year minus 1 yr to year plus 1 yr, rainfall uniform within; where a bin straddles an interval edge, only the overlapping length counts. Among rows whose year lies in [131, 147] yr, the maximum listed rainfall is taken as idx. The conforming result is 166.9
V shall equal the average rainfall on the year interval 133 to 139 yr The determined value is 162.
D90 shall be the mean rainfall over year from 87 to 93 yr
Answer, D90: 101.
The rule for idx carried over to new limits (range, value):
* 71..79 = 152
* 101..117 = 177.5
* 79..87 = 83.26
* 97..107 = 164.9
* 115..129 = 169.9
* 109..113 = 171.5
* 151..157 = 168.2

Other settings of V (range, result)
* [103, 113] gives 167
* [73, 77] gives 121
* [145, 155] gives 160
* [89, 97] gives 120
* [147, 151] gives 157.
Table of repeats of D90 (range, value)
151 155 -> 164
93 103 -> 148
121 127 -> 165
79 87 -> 72.6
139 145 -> 160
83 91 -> 87.2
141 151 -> 157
